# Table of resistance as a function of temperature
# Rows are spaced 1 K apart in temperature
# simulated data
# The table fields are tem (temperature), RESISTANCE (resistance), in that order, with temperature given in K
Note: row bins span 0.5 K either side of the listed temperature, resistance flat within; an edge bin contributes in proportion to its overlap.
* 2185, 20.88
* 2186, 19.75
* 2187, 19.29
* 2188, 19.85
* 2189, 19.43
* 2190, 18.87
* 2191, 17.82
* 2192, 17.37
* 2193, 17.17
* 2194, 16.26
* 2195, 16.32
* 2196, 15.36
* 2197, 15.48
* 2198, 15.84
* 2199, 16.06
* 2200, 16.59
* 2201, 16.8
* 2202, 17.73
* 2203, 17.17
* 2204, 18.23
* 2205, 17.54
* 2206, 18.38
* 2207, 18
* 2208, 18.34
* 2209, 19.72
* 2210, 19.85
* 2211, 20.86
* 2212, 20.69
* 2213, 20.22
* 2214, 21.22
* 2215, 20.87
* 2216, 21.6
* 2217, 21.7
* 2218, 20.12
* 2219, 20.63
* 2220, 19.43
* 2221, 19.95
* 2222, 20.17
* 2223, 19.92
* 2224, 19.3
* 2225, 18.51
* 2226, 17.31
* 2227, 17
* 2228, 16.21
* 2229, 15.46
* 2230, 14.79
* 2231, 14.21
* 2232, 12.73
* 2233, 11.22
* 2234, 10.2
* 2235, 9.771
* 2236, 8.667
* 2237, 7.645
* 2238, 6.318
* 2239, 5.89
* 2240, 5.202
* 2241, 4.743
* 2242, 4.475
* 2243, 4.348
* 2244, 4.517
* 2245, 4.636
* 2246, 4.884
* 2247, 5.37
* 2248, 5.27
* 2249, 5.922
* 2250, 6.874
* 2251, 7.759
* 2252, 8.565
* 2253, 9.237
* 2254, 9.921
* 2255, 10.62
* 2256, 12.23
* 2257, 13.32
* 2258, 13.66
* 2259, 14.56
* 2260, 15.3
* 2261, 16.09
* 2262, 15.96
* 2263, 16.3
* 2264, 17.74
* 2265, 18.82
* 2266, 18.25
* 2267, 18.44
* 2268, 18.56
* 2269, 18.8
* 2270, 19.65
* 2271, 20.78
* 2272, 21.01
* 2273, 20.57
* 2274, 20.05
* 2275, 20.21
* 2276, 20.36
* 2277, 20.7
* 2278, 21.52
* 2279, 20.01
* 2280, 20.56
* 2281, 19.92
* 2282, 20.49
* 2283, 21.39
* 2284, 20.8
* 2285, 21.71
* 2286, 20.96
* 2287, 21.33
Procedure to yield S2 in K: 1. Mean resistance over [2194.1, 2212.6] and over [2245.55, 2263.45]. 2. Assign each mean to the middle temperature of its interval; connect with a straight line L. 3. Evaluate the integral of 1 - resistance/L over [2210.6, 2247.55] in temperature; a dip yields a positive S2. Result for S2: 2.4 K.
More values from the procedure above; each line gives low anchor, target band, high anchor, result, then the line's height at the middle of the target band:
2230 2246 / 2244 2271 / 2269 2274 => 5.5 K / 15.1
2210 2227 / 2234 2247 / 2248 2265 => 8.0 K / 15.5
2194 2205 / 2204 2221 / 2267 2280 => -2.6 K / 17.2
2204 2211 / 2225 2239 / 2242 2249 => -3.3 K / 9.82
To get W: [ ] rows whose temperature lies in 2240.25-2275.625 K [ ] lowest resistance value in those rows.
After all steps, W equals 4.348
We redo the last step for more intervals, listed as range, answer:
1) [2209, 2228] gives 16.21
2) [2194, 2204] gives 15.36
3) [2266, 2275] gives 18.25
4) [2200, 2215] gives 16.59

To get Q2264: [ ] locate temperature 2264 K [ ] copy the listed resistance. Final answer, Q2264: 17.74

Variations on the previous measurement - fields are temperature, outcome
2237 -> 7.645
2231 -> 14.21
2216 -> 21.6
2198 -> 15.84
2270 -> 19.65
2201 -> 16.8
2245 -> 4.636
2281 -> 19.92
